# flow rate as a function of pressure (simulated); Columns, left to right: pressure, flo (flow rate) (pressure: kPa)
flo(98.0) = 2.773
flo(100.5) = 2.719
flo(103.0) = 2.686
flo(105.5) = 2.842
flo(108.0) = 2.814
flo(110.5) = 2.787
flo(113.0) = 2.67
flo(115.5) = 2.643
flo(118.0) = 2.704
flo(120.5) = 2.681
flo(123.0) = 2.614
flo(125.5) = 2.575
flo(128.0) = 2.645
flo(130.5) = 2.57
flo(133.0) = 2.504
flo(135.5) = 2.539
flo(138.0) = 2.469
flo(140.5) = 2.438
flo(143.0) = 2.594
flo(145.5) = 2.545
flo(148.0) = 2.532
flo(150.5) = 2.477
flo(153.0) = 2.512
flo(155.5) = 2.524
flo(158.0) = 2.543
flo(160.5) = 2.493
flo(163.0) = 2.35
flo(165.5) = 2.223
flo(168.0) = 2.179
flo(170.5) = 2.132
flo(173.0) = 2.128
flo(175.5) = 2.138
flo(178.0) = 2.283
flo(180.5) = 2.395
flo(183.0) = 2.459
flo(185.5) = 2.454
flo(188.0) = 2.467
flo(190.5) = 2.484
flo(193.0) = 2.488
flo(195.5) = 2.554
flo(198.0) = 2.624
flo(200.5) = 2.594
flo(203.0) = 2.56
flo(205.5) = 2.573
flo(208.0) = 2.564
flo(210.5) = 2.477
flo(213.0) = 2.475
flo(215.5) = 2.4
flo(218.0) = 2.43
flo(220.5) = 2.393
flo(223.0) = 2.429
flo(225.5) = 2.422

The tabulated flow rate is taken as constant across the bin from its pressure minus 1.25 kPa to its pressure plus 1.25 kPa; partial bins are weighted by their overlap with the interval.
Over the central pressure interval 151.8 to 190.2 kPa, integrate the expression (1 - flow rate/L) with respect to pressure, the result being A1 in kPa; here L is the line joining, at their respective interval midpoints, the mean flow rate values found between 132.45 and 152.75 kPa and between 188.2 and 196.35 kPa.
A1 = 2.3 kPa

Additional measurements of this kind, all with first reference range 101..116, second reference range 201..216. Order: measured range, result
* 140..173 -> 2.8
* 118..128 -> 0.3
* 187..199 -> 0.1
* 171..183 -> 1.6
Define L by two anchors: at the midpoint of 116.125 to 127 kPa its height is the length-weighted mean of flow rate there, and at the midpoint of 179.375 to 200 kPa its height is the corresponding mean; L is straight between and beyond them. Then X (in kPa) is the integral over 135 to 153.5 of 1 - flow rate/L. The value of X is 0.58 kPa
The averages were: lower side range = 2.64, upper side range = 2.49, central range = 2.51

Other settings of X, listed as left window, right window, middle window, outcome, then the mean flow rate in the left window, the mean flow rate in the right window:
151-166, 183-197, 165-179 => 1.66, 2.45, 2.49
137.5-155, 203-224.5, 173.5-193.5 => 0.86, 2.51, 2.47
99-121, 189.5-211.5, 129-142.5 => 0.84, 2.73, 2.55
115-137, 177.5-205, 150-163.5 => 0.33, 2.61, 2.5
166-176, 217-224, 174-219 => -3.52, 2.15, 2.42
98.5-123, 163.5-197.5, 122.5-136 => 0.25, 2.72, 2.34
